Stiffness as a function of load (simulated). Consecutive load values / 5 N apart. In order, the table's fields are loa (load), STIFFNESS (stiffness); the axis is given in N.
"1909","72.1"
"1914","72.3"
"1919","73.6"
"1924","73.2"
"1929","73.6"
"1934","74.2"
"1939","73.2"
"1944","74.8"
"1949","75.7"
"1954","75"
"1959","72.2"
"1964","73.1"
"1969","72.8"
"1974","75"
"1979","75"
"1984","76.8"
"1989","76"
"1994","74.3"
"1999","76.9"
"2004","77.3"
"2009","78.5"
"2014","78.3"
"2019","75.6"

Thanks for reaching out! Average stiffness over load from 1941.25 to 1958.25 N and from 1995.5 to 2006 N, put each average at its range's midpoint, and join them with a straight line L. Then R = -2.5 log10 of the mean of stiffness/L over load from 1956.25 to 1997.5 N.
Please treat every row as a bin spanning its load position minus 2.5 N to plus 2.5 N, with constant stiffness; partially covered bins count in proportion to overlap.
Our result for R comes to 0.02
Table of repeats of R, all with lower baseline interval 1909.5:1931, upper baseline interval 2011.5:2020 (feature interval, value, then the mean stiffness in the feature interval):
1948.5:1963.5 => 0.01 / 74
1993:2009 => 0.00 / 76.7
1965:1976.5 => 0.02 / 73.8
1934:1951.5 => -0.01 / 74.5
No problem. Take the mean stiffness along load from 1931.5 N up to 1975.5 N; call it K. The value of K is 74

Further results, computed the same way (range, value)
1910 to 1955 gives 73.9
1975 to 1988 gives 75.8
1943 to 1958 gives 74.9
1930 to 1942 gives 73.7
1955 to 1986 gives 74.1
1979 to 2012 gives 76.5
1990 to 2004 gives 75.9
